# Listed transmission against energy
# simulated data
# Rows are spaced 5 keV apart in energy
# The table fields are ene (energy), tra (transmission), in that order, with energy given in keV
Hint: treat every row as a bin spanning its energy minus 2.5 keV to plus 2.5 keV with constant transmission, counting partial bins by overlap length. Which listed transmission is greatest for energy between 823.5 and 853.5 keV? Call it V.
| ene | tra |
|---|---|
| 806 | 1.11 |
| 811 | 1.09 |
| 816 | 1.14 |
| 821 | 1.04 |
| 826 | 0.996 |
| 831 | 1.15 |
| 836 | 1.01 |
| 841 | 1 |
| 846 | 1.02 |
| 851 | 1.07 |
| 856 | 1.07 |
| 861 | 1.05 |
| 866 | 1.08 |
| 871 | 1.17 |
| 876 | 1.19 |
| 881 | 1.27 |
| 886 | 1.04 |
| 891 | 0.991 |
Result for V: 1.15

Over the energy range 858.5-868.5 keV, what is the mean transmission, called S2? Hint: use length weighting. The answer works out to 1.06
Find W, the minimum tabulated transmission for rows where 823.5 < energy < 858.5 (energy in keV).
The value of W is 0.996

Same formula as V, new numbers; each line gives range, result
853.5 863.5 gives 1.07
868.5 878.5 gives 1.19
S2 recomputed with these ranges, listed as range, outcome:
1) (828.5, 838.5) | 1.08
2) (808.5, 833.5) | 1.08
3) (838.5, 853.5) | 1.03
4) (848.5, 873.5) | 1.09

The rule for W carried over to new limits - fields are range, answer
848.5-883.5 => 1.05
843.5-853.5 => 1.02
